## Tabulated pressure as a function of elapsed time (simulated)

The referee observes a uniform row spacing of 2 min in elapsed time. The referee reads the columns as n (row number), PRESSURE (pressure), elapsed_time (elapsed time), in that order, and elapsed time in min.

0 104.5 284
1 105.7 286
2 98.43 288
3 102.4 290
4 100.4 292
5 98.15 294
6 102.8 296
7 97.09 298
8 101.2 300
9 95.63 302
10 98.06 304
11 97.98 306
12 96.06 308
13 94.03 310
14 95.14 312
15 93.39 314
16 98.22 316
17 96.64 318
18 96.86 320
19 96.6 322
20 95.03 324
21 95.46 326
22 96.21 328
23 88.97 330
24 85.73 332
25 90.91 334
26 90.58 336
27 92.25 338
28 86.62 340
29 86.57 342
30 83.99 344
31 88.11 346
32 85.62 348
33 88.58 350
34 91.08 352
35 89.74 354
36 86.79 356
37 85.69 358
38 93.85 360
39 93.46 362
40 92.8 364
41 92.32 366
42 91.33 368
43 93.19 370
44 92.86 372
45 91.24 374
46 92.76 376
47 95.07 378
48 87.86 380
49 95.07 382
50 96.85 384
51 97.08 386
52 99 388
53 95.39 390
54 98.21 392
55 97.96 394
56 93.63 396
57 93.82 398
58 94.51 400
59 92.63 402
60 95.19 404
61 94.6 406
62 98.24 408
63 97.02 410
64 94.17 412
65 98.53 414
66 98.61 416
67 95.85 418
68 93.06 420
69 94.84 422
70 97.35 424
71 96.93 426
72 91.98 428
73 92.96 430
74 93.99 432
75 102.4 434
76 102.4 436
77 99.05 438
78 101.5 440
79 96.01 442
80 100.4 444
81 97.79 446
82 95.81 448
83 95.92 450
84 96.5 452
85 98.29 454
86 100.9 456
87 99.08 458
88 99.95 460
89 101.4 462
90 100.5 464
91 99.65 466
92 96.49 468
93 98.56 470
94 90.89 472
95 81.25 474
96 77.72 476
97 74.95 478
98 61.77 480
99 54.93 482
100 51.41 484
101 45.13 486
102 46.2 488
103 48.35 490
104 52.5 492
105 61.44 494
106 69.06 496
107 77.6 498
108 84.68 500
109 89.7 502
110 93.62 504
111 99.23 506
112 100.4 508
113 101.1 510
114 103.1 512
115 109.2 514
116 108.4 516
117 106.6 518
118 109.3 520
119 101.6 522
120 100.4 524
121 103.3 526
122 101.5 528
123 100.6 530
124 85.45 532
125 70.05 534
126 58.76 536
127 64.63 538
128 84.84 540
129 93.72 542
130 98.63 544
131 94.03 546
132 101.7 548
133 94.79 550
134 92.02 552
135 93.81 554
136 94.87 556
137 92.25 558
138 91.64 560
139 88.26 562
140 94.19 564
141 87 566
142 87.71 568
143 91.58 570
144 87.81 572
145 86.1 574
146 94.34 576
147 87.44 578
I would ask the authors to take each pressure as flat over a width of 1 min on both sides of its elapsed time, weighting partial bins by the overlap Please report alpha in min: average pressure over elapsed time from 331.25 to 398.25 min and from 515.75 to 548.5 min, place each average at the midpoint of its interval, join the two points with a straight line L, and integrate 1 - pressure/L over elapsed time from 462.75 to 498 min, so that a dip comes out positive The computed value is 7.9 min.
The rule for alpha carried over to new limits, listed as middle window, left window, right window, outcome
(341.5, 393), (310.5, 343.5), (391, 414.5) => 1.4 min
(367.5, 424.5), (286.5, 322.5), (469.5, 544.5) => -2.5 min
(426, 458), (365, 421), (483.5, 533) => -2.3 min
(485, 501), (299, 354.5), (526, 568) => 5.3 min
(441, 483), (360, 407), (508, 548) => 1.4 min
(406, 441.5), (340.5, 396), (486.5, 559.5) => -2.5 min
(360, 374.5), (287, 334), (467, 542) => 0.0 min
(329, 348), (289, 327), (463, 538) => 1.4 min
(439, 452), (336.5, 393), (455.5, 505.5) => -2.4 min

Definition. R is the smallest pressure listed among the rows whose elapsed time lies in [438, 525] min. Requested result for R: 45.13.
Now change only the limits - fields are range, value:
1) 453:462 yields 98.29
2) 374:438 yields 87.86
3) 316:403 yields 83.99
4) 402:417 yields 92.63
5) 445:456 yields 95.81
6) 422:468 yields 91.98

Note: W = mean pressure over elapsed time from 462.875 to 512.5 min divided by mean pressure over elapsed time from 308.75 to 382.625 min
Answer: 0.9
